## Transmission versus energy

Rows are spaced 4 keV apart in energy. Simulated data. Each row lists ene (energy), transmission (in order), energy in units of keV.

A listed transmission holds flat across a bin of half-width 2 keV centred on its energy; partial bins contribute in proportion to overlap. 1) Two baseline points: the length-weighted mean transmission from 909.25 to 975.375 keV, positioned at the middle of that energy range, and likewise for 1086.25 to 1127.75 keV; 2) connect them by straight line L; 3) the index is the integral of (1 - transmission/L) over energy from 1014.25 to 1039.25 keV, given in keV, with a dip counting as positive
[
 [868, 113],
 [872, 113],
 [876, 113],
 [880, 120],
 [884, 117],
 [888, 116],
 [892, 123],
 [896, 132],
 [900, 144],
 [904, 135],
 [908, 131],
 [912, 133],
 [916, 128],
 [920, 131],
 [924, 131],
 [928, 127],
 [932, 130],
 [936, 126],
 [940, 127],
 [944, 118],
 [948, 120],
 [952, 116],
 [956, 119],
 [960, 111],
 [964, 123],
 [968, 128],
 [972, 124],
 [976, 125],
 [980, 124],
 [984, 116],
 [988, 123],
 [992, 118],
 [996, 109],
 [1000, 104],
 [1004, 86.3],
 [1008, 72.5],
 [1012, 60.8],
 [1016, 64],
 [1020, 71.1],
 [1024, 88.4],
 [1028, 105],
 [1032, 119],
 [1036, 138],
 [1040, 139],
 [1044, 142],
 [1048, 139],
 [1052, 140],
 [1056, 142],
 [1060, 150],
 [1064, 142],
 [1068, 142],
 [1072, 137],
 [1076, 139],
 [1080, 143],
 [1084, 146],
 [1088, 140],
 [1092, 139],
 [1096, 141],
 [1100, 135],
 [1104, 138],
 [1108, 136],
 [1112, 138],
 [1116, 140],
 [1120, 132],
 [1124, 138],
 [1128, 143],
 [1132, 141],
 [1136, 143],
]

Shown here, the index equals 6.0 keV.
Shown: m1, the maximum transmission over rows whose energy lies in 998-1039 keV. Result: 138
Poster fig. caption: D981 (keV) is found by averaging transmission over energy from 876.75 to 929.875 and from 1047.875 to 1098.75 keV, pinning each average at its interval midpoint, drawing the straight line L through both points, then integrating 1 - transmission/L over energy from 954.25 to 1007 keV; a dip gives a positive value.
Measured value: 7.4 keV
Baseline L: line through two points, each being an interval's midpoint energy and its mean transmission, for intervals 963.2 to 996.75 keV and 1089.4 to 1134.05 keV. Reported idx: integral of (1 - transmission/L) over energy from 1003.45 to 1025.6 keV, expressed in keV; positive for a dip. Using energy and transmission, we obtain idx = 9.3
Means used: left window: 121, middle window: 72.8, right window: 138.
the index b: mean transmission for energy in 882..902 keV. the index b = 126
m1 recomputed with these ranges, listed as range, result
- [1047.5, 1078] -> 150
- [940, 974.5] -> 128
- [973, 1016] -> 125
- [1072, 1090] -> 146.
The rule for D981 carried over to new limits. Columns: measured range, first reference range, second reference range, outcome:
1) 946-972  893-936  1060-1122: 2.7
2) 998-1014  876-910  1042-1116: 6.4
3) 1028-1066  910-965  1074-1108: -0.5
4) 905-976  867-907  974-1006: -4.3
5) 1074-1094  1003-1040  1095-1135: -3.0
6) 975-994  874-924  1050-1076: 1.9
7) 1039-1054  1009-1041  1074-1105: -4.0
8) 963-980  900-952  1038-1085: 1.0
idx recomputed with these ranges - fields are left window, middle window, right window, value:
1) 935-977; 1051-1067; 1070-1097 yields -0.8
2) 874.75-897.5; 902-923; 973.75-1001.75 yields -2.1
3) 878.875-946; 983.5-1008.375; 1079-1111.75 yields 5.2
